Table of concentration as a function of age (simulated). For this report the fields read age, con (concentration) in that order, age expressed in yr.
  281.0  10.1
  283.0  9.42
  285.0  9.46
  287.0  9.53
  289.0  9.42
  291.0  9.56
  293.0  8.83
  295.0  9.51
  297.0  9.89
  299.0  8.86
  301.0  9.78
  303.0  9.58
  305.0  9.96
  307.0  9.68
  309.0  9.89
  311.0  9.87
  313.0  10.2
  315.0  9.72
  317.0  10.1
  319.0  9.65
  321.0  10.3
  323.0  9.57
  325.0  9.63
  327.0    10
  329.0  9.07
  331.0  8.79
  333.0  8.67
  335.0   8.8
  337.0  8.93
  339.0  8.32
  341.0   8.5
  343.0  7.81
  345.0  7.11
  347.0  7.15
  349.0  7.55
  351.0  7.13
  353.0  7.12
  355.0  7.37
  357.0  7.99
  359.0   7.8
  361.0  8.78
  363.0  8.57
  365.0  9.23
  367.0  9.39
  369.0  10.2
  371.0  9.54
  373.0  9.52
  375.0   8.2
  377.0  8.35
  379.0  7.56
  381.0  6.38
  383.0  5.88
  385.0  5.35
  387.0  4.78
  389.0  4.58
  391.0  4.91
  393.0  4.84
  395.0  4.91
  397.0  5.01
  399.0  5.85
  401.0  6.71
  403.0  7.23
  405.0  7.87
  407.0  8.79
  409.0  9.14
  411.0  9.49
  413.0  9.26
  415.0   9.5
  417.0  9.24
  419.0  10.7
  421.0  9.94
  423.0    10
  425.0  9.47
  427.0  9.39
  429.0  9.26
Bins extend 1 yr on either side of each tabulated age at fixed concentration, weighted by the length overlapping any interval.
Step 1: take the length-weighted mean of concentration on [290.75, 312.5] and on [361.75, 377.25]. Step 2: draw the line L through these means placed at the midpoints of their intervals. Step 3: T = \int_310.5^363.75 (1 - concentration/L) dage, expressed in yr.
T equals 3.98 yr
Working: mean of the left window 9.6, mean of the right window 9.16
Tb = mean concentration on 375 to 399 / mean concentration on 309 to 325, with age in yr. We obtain 0.59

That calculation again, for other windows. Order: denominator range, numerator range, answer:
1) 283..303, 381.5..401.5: 0.56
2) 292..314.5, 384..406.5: 0.59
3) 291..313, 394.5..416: 0.80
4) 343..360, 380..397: 0.70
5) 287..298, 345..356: 0.77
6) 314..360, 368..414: 0.83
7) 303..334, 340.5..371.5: 0.85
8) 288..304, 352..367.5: 0.87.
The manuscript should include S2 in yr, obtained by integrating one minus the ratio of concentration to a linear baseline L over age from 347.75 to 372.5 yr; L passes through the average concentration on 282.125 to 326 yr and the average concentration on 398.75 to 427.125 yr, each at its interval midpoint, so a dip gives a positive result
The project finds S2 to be 2.30 yr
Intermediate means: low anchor 9.66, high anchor 8.9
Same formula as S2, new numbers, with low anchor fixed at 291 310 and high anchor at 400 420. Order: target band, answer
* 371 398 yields 8.1 yr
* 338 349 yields 1.8 yr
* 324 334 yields 0.1 yr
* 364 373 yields -0.5 yr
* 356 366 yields 0.7 yr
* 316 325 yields -0.4 yr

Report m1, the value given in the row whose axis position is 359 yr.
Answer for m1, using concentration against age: 7.8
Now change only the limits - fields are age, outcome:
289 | 9.42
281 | 10.1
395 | 4.91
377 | 8.35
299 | 8.86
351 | 7.13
